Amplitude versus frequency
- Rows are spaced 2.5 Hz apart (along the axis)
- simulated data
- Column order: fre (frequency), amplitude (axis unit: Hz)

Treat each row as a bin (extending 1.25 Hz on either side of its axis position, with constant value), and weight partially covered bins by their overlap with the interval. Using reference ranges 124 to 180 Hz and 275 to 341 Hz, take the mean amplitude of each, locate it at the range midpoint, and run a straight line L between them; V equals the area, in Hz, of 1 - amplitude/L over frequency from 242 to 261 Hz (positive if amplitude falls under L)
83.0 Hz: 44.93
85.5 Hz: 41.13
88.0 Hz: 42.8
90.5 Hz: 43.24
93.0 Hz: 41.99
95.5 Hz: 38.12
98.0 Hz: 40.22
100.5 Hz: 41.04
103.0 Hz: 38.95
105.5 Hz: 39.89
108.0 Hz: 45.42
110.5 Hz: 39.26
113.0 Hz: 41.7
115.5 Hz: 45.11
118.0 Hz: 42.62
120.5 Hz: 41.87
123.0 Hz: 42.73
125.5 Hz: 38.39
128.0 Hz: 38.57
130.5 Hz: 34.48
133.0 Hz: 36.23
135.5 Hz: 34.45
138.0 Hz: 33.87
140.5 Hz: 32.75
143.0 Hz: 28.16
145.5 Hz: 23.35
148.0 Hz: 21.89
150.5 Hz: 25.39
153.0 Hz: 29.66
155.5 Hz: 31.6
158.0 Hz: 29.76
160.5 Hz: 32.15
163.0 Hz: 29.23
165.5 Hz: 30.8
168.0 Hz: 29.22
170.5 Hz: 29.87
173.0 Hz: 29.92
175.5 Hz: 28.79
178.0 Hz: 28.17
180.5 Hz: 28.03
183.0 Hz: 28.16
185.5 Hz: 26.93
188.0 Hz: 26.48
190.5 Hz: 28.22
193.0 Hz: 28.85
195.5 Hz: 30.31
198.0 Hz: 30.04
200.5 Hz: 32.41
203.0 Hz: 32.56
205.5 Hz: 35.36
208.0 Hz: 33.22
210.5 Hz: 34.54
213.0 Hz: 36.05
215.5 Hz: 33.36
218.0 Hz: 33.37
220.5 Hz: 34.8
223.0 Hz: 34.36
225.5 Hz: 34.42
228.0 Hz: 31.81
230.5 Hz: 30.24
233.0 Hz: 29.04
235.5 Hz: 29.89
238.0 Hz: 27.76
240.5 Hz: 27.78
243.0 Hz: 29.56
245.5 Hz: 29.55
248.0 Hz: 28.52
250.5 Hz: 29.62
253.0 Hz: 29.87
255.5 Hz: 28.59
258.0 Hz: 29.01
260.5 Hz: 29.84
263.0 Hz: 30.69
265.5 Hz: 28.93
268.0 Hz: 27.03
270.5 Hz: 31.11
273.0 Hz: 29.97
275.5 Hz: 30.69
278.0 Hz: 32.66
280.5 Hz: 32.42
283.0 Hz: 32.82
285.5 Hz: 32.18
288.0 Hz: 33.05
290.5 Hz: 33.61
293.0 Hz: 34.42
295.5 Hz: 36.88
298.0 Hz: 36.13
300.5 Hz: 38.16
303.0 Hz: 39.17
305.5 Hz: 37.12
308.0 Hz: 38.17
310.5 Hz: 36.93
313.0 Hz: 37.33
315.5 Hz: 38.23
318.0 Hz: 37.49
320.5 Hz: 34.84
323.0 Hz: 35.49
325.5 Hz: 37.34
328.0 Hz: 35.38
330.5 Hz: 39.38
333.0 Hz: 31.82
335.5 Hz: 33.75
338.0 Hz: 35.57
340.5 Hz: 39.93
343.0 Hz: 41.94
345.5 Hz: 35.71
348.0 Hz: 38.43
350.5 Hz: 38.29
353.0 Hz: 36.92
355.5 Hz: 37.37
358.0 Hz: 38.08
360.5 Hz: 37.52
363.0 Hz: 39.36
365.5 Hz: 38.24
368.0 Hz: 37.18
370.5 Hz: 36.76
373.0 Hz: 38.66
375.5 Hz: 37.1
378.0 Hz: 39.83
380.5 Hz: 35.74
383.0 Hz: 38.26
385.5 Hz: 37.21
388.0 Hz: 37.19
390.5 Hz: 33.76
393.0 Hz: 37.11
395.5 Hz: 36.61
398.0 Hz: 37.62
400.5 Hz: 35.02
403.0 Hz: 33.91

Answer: 2.6 Hz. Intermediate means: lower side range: 30.8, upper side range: 35.6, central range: 29.3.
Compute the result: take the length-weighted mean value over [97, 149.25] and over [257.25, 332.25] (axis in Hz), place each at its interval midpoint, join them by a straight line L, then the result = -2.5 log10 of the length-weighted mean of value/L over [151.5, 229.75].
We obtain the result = 0.16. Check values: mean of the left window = 37.2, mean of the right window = 34.2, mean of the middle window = 31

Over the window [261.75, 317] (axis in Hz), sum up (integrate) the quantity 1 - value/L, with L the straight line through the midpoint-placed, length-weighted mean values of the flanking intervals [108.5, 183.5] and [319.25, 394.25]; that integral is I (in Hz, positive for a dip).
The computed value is 2.9 Hz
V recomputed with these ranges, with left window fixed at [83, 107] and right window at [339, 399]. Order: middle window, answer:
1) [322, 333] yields 0.5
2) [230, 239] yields 2.3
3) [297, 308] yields 0.2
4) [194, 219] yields 4.2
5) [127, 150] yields 5.3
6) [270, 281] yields 2.1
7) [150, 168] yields 4.6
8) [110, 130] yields -0.2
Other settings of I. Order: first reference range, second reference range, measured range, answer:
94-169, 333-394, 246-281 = 6.3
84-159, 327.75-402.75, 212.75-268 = 9.6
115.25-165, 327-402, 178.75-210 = 3.8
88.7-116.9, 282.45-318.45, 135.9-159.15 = 6.7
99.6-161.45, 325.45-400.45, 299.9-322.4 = -0.3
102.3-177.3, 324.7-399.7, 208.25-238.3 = 2.3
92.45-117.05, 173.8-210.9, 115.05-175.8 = 5.7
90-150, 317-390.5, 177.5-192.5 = 3.9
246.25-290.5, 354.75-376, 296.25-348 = -3.8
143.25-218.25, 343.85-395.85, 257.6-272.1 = 1.6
